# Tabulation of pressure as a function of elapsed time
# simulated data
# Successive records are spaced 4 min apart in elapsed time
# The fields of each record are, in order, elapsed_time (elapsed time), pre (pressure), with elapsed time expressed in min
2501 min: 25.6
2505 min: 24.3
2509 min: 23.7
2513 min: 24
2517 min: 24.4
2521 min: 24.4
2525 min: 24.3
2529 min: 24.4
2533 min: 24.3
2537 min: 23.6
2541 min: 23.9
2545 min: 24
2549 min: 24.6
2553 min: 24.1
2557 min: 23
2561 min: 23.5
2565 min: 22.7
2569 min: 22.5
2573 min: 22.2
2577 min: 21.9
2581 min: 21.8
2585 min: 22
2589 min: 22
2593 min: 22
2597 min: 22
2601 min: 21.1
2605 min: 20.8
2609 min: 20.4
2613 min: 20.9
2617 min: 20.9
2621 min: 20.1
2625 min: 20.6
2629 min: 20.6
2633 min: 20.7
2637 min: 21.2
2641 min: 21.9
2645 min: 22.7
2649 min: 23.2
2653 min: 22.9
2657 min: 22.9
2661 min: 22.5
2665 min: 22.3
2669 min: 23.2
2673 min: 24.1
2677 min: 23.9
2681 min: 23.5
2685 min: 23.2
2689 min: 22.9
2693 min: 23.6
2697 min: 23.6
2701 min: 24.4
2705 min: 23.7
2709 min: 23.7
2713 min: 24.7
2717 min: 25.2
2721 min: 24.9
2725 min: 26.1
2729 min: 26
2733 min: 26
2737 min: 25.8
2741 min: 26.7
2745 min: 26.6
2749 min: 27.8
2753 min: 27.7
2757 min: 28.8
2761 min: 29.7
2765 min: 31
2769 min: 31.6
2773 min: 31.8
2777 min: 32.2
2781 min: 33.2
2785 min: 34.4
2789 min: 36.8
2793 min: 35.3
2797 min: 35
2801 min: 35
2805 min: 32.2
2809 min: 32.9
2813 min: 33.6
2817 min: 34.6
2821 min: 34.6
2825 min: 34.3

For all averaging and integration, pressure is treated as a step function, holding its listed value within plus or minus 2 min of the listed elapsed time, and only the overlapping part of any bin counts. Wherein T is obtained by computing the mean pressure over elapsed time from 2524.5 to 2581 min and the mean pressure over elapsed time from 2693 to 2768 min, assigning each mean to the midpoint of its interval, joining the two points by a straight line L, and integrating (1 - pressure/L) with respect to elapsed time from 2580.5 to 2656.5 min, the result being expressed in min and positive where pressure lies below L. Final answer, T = 9.3 min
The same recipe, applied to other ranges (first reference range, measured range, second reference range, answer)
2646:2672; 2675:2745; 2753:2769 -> 4.47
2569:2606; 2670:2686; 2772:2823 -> 2.01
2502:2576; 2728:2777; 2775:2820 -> 5.84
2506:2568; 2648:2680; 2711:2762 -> 3.08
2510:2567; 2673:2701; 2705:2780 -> 3.16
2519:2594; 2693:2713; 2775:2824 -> 3.96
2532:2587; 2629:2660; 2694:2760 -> 2.98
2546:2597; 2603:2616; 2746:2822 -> 1.98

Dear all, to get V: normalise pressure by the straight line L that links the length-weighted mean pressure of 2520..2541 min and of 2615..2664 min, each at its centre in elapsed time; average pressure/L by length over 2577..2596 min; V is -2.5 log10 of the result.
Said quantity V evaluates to 0.05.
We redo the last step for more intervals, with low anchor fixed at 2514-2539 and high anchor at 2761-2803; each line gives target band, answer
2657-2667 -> 0.28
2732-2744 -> 0.21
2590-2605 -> 0.23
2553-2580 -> 0.13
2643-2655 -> 0.24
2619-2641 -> 0.32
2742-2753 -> 0.18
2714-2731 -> 0.22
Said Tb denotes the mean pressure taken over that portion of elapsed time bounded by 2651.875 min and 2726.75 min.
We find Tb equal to 23.8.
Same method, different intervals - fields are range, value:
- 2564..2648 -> 21.5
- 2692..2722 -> 24.2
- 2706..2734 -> 25.1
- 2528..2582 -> 23.3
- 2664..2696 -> 23.4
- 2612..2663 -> 21.6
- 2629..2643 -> 21.2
